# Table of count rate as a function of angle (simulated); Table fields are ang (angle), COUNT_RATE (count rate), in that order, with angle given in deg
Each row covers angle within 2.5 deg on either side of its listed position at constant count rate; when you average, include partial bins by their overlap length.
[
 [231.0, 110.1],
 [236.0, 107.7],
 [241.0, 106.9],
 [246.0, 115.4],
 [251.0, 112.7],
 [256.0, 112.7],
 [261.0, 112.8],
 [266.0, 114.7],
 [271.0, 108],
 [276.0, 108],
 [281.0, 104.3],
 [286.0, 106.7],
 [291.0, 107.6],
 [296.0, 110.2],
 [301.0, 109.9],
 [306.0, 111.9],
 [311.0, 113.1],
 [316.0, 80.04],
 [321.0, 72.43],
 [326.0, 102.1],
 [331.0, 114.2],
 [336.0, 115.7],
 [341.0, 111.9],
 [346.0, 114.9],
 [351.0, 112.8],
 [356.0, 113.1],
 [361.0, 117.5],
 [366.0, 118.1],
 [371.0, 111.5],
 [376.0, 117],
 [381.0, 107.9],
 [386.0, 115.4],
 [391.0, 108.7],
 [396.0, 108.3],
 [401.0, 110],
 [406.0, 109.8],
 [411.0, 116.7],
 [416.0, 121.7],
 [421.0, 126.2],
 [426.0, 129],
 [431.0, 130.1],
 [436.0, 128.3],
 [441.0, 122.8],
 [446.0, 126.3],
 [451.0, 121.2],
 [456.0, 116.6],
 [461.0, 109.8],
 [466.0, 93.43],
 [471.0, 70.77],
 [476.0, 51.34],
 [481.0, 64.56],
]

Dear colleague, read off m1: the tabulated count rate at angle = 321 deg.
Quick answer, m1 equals 72.43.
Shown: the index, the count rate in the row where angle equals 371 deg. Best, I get 111.5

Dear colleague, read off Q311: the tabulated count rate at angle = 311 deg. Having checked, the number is 113.1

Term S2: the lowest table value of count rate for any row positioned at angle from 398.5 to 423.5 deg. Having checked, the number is 109.8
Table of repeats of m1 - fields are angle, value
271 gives 108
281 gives 104.3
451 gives 121.2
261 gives 112.8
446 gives 126.3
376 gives 117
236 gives 107.7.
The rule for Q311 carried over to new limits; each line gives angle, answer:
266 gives 114.7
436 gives 128.3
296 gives 110.2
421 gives 126.2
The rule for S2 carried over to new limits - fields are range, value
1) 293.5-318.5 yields 80.04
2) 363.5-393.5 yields 107.9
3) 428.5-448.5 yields 122.8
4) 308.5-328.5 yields 72.43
